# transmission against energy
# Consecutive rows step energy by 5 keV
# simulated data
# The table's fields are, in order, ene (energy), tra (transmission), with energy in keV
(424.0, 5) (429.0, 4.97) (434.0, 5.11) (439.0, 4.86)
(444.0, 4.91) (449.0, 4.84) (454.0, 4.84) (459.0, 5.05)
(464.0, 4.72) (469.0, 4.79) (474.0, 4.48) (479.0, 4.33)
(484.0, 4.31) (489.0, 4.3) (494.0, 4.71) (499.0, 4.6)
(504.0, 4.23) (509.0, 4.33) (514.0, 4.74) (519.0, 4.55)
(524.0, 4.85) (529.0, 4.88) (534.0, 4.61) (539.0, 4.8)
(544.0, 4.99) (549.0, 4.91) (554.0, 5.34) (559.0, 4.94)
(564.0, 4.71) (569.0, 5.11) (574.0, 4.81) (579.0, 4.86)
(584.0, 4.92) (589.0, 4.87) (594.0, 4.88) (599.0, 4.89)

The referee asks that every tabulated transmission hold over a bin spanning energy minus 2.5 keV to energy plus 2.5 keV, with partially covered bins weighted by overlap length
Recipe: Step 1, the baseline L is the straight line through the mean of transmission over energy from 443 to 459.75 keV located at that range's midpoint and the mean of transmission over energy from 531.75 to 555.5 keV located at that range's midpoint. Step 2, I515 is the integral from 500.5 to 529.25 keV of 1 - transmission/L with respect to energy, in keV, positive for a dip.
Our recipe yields 2.0 keV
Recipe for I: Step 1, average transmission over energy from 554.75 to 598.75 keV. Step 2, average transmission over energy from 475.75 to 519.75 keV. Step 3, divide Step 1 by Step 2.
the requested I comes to 1.10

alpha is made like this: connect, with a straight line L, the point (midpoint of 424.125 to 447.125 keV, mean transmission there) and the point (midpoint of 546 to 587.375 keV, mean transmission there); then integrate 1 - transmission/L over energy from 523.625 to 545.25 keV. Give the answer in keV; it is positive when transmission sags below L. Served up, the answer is 0.6 keV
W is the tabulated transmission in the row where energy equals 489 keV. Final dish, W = 4.3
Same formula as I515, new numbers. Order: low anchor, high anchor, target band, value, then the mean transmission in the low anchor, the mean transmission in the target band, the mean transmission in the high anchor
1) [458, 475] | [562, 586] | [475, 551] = 3.3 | 4.76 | 4.6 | 4.88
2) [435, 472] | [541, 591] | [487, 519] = 2.7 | 4.86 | 4.49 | 4.95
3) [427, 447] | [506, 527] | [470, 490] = 1.6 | 4.96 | 4.39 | 4.61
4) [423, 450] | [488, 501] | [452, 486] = 0.6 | 4.95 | 4.65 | 4.56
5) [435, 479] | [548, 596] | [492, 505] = 0.8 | 4.79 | 4.54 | 4.94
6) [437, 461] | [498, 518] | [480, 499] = 0.6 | 4.9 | 4.45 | 4.47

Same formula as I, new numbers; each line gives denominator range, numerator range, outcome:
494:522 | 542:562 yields 1.12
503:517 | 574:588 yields 1.09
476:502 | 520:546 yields 1.08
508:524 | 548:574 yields 1.08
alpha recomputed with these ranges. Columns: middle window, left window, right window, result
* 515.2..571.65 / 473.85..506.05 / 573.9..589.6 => -2.3 keV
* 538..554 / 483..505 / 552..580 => -0.5 keV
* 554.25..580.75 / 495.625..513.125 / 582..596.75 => -0.9 keV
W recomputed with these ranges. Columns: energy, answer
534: 4.61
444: 4.91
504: 4.23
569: 5.11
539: 4.8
